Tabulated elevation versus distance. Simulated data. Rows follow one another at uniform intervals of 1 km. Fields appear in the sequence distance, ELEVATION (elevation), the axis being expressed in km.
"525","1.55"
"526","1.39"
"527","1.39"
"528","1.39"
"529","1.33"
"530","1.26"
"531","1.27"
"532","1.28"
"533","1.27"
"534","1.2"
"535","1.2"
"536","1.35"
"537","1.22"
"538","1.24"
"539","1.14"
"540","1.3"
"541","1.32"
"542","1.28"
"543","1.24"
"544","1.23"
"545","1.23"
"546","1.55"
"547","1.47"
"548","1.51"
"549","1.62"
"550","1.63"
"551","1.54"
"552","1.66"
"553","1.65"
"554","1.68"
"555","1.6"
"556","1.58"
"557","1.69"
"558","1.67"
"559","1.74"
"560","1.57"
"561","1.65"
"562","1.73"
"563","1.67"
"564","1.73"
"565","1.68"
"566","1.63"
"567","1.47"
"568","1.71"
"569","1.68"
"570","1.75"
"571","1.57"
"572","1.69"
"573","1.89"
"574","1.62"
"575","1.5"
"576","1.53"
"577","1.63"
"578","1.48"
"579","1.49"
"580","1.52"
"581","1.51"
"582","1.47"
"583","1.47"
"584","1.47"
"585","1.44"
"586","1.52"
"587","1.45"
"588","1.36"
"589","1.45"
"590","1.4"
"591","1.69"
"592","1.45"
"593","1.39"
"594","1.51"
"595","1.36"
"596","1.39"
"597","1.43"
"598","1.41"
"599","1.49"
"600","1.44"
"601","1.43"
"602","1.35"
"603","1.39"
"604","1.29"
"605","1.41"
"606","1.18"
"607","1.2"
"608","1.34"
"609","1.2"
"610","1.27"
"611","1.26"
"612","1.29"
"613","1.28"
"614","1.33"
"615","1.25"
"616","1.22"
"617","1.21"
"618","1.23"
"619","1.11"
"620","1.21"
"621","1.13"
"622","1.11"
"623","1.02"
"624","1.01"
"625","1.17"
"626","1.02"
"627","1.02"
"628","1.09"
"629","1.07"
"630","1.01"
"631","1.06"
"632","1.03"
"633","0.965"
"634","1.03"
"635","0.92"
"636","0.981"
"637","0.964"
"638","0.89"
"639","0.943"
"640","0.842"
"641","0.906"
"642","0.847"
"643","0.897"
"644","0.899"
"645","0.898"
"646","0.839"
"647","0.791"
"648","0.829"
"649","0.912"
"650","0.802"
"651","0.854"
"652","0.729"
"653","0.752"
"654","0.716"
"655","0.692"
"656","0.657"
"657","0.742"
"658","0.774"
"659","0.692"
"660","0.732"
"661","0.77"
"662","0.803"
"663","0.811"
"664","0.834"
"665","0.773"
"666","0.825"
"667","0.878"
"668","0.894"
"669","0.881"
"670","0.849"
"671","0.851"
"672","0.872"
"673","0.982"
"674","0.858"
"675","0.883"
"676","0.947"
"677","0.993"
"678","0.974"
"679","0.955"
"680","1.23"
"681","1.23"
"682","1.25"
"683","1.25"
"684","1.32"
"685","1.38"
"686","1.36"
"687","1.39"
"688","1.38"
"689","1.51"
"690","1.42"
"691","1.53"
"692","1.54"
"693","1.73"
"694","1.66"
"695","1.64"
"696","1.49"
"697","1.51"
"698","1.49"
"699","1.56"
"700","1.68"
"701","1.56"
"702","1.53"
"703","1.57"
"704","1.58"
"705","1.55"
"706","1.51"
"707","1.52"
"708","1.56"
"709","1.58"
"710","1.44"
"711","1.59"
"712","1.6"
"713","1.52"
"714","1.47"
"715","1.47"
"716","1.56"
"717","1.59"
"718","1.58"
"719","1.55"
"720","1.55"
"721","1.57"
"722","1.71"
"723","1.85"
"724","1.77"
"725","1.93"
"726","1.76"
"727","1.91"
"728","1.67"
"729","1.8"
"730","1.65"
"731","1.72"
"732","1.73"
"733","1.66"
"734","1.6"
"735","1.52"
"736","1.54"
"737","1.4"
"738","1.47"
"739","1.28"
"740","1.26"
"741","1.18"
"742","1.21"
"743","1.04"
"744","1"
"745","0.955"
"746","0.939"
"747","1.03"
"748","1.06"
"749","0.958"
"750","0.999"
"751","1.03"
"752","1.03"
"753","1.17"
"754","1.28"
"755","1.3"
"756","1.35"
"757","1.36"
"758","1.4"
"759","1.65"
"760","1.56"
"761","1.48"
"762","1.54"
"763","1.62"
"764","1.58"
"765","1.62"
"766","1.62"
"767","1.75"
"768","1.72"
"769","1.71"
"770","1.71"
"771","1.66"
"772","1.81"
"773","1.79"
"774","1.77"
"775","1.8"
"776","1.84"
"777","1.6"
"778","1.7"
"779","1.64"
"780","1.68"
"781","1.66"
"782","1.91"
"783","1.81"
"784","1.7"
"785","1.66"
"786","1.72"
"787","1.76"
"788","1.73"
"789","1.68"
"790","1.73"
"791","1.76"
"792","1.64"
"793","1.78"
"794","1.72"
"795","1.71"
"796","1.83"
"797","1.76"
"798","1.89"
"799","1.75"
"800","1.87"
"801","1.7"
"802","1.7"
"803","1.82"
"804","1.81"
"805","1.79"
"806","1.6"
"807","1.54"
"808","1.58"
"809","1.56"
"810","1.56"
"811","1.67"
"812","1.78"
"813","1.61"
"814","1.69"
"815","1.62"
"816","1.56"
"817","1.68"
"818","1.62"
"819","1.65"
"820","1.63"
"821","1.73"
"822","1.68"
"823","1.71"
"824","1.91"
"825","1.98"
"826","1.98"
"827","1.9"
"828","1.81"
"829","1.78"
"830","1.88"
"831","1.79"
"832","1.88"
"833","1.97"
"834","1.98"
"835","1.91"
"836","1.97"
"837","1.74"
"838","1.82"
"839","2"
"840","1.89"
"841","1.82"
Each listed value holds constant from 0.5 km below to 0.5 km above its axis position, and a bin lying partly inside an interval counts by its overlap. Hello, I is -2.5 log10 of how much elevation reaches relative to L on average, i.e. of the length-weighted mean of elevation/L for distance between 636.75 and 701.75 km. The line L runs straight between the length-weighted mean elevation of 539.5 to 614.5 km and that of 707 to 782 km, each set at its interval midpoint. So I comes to 0.39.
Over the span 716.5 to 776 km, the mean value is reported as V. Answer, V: 1.49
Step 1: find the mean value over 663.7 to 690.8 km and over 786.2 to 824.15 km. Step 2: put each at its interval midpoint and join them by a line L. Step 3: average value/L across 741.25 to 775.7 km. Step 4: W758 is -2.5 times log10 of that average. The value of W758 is 0.06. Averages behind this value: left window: 1.08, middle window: 1.4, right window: 1.7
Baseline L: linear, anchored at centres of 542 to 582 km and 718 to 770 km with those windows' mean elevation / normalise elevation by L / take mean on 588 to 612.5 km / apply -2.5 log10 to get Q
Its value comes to 0.13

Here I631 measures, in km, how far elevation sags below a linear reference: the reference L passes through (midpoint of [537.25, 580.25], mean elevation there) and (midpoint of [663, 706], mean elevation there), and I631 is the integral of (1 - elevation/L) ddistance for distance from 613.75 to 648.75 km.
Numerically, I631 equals 9.2 km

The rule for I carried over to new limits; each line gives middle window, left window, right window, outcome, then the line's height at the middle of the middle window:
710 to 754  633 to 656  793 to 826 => -0.109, 1.31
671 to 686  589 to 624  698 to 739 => 0.356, 1.5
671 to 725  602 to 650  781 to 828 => -0.064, 1.34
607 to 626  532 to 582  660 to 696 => 0.111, 1.33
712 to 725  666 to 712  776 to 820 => -0.136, 1.42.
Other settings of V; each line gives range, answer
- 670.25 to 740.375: 1.46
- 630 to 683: 0.888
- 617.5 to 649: 0.99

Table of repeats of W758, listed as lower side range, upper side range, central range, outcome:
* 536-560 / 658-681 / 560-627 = -0.132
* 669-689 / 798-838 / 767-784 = -0.119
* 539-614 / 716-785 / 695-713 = -0.027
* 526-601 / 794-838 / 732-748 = 0.292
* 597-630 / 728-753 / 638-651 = 0.395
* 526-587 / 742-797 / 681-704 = 0.023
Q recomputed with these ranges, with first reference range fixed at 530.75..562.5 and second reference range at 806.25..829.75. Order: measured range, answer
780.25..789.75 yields -0.038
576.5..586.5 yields -0.013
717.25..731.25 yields -0.063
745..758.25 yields 0.403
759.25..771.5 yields 0.017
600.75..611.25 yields 0.159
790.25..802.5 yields -0.046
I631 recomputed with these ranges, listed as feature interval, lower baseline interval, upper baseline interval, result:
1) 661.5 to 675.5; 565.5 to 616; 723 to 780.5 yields 5.8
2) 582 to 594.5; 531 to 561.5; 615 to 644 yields -2.3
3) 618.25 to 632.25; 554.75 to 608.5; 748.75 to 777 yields 4.0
